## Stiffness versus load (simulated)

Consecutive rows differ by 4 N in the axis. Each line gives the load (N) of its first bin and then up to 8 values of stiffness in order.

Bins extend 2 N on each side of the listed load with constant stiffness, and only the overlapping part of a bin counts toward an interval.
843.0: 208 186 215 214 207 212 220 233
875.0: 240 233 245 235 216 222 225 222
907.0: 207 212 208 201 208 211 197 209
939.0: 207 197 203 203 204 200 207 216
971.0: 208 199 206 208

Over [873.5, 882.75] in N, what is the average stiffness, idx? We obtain 238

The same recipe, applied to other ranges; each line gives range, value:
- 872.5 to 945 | 217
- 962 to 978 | 207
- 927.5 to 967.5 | 204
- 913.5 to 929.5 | 207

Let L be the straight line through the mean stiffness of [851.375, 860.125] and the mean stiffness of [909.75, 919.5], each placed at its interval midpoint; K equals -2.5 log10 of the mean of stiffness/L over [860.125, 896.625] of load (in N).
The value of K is -0.09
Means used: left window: 212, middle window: 228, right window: 208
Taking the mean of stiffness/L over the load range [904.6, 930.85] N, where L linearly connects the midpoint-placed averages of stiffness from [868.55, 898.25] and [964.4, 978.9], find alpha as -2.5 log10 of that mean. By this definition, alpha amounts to 0.08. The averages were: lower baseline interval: 232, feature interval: 207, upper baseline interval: 207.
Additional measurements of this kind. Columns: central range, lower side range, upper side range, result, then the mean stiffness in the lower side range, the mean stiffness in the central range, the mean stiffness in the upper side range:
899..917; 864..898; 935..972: 0.035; 230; 214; 205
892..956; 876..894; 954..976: 0.054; 232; 209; 206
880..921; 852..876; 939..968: -0.030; 220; 220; 204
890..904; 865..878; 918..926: -0.016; 231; 222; 206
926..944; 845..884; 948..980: 0.028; 220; 204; 205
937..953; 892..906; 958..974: 0.050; 221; 202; 208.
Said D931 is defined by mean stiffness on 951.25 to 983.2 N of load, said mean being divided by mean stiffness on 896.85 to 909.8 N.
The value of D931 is 0.95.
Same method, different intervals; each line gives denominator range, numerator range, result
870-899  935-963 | 0.88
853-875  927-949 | 0.93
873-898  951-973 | 0.89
